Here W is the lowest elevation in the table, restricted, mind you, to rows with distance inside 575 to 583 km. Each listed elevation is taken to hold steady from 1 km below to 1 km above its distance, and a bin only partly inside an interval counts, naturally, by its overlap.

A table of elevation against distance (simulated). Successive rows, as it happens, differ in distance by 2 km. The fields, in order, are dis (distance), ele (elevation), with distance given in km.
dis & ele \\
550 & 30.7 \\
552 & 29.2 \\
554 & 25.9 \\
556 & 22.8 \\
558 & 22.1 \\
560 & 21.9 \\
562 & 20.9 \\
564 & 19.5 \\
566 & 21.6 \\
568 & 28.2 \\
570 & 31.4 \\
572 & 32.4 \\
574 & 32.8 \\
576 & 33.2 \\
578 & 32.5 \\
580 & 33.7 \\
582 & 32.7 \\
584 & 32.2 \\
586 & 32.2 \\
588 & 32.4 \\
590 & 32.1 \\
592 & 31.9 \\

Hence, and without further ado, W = 32.5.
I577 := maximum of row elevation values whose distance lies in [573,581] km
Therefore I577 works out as 33.7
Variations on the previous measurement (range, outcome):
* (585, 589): 32.4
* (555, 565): 22.8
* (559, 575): 32.8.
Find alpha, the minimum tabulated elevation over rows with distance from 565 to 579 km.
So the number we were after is 21.6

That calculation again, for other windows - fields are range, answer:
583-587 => 32.2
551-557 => 22.8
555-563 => 20.9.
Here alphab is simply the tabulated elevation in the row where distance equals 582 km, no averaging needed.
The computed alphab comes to 32.7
